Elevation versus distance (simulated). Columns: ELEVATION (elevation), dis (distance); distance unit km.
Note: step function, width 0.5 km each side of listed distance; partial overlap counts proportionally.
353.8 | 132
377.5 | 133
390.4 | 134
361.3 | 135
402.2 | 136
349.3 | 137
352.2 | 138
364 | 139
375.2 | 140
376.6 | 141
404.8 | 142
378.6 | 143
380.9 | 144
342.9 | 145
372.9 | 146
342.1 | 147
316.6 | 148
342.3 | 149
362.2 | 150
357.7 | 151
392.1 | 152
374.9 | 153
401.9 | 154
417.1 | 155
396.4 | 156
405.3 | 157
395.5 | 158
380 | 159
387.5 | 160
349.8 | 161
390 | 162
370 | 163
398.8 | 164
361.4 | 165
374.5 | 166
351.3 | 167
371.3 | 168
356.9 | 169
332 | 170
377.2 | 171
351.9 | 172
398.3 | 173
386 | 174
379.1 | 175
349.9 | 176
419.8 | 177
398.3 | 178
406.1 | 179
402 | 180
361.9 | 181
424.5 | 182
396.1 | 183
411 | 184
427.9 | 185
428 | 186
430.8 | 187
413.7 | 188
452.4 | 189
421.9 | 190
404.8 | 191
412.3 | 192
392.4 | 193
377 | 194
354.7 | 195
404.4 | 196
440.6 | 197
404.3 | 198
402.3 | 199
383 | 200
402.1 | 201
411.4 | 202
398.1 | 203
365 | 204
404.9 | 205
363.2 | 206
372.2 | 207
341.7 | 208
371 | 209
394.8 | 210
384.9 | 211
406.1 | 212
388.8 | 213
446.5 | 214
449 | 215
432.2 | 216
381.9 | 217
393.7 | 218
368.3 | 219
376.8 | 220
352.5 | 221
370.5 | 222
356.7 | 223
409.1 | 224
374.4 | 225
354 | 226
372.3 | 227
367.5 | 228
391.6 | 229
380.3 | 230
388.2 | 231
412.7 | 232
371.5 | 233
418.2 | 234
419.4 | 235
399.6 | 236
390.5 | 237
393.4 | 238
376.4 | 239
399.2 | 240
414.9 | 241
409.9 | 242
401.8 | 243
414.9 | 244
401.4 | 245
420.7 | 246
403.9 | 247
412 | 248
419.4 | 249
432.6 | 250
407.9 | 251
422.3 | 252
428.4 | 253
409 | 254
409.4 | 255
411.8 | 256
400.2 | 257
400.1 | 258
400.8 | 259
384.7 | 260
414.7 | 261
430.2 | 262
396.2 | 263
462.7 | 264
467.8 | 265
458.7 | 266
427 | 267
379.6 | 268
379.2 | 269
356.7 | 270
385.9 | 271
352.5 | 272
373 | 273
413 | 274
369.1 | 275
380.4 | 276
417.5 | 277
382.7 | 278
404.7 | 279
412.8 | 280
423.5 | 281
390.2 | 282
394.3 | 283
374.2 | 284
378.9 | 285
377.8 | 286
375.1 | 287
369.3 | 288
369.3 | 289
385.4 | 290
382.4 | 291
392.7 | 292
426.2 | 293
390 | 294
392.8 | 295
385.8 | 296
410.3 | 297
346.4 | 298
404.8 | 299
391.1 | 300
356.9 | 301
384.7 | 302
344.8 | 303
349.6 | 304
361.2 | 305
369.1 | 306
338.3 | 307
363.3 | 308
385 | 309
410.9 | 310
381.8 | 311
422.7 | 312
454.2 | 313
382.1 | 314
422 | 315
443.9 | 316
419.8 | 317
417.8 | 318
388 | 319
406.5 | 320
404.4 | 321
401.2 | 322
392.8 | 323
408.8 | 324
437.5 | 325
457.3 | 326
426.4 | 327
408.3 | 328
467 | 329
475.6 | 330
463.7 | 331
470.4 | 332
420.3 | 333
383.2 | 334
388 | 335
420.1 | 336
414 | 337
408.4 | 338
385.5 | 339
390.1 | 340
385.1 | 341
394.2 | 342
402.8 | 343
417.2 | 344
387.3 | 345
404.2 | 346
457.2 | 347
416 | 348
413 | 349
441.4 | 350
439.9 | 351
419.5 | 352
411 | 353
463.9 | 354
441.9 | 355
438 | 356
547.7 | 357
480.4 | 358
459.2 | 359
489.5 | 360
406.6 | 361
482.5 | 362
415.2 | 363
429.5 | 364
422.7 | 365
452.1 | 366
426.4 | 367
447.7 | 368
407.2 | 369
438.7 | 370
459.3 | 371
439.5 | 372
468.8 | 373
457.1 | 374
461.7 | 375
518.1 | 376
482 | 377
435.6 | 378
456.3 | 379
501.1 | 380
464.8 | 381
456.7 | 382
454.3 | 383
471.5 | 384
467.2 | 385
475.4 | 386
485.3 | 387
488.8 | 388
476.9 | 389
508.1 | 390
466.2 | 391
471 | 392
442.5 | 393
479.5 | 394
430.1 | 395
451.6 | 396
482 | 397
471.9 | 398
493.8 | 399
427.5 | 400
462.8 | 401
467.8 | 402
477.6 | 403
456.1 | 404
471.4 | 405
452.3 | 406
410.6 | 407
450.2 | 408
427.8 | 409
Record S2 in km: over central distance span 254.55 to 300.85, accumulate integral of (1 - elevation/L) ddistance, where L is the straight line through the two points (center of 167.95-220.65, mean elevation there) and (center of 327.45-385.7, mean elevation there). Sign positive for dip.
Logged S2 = 2.4 km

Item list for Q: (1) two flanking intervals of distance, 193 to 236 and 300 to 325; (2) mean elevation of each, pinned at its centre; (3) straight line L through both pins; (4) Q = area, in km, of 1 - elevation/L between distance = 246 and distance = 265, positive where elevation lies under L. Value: -1.18 km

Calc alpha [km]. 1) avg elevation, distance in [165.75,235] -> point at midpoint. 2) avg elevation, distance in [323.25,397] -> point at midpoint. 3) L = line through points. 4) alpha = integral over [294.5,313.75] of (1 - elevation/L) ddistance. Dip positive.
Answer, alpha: 2.0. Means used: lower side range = 391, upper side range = 444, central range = 382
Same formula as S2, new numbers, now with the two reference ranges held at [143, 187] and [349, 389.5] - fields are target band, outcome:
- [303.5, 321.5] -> 1.65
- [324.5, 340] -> 0.54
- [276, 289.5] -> 1.10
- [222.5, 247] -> 0.79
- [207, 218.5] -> 0.01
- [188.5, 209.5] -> -0.06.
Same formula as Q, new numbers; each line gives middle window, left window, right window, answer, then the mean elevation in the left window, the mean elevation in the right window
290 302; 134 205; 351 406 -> 1.17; 386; 460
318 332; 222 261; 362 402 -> 0.27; 399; 461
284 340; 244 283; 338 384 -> 3.18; 406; 441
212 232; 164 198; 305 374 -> 0.65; 393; 424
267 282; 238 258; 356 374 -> 1.07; 410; 451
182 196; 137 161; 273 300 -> -1.16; 374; 390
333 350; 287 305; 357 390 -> 0.87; 381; 461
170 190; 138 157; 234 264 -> -0.80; 373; 409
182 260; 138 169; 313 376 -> -1.08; 374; 430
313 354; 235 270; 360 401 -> 2.16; 411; 460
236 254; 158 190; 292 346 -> -0.58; 389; 403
